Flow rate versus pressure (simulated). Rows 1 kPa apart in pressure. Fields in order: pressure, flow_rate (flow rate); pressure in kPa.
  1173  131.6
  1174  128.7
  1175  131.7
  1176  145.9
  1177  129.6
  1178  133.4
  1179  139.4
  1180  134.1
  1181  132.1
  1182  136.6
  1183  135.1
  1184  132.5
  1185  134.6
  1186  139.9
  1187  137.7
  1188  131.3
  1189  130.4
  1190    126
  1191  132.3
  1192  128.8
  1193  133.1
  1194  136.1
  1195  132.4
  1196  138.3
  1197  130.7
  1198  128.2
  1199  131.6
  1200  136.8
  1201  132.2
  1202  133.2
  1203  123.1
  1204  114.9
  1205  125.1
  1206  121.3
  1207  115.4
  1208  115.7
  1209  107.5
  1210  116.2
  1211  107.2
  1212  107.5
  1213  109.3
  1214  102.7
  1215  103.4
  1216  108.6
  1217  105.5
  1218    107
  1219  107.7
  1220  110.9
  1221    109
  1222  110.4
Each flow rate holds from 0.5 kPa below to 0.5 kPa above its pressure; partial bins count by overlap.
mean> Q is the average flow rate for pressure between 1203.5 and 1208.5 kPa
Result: 118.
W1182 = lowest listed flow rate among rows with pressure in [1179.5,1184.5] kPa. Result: 132.1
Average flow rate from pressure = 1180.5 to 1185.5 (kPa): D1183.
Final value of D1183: 134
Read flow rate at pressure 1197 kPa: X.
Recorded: 130.7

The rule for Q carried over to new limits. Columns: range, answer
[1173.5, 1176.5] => 135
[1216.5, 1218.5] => 106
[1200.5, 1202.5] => 133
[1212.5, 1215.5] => 105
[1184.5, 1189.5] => 135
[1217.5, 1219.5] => 107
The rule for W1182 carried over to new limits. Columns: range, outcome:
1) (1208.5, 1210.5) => 107.5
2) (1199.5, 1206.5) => 114.9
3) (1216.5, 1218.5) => 105.5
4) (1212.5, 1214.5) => 102.7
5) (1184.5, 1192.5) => 126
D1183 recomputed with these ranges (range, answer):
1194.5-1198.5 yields 132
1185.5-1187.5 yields 139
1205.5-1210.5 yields 115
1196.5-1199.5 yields 130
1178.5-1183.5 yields 135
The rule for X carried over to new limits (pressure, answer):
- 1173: 131.6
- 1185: 134.6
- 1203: 123.1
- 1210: 116.2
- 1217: 105.5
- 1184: 132.5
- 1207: 115.4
